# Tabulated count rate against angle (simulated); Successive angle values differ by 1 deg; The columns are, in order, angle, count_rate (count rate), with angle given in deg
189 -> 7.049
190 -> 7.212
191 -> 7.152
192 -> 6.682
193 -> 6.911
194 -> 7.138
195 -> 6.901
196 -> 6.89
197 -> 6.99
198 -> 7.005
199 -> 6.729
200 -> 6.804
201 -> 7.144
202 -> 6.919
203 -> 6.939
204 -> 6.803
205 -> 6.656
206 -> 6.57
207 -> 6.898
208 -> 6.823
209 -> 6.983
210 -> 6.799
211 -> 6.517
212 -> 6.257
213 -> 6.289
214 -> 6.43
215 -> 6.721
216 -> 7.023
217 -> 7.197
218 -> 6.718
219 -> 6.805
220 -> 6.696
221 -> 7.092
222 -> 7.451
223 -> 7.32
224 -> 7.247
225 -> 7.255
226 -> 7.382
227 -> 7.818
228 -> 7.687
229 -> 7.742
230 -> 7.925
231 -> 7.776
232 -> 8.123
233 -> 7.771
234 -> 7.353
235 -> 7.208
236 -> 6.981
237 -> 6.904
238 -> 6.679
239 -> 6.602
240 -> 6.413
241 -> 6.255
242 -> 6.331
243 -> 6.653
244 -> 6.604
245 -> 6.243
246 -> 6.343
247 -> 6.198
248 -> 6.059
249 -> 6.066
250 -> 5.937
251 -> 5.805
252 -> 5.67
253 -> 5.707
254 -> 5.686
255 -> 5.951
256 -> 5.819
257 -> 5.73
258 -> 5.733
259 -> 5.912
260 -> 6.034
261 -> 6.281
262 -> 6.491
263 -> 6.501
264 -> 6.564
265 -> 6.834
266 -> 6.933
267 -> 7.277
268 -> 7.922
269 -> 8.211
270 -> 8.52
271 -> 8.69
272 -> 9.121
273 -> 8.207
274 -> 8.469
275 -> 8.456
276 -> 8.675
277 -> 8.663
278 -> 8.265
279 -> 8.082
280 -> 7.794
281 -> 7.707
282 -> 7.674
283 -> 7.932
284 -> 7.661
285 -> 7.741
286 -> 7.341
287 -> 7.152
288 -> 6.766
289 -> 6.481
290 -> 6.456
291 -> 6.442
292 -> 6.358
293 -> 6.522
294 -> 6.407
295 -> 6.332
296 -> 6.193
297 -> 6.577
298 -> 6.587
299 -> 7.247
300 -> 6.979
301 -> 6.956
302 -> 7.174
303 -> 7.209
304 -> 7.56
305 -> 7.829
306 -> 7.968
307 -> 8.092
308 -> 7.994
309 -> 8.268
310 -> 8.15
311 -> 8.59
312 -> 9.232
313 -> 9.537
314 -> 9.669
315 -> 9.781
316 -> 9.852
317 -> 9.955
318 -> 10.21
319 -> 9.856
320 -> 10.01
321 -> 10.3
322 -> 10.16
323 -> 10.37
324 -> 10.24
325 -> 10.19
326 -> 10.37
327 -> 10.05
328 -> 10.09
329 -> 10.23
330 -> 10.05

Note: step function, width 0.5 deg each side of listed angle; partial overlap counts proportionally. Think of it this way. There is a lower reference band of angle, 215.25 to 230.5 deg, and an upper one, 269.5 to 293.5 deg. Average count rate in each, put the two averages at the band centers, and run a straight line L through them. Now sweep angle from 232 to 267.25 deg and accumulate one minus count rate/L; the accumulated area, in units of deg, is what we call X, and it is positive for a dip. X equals 5.05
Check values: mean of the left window 7.28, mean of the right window 7.72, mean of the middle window 6.4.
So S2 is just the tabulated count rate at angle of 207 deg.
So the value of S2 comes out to 6.898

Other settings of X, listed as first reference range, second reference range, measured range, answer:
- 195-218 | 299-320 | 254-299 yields 4.67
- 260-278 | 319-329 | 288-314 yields 5.16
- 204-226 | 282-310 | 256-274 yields -0.20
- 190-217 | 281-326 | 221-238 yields -0.72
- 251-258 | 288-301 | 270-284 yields -4.64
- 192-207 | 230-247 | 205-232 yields -0.70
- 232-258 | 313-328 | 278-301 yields 3.96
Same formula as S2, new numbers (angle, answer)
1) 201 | 7.144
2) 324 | 10.24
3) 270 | 8.52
